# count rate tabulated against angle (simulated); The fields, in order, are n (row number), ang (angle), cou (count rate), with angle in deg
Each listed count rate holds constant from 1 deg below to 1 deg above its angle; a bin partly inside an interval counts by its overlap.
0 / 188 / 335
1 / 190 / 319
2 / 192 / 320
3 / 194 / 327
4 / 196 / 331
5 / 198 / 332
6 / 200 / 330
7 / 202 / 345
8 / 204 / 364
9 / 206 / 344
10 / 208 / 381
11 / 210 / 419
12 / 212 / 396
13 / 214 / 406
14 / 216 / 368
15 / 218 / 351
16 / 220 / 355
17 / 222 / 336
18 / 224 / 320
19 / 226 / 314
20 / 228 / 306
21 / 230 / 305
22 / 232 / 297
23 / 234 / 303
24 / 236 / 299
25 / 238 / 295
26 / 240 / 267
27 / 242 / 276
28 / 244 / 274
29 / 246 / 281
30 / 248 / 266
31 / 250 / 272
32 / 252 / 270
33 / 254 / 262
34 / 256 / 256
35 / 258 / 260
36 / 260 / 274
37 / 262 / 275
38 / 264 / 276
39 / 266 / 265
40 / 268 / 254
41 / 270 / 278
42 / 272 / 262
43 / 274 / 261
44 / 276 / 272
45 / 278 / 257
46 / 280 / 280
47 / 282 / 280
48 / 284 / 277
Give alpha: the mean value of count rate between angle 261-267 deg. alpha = 272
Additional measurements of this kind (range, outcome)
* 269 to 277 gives 268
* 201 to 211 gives 371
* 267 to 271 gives 266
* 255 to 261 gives 263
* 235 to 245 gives 282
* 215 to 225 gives 346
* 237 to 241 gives 281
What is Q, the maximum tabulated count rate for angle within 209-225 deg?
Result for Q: 419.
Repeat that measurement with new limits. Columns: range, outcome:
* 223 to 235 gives 320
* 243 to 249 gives 281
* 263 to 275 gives 278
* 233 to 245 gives 303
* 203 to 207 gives 364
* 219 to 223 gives 355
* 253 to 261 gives 274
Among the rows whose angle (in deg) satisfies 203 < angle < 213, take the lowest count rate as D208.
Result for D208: 344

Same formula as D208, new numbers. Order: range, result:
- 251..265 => 256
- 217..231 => 305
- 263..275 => 254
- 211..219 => 351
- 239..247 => 267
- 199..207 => 330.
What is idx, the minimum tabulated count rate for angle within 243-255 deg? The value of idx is 262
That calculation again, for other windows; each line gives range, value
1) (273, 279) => 257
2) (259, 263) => 274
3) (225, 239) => 295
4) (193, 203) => 327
